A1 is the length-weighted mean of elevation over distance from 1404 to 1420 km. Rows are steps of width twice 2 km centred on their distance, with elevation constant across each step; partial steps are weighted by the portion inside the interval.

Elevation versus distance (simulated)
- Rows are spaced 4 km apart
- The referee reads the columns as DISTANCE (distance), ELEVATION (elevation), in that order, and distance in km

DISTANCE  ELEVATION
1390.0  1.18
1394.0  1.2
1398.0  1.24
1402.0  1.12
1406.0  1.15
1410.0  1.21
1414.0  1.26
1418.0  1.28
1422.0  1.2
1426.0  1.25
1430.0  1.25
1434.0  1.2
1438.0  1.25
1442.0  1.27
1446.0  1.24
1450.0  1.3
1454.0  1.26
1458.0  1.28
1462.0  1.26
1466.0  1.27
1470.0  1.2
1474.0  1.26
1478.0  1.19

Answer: 1.23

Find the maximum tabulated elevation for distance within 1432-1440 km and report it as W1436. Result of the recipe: 1.25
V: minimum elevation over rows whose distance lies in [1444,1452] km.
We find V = 1.24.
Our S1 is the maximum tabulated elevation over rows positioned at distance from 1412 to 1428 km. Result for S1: 1.28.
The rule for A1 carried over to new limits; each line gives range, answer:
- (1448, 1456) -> 1.28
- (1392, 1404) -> 1.19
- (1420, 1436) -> 1.23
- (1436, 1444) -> 1.26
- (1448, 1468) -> 1.27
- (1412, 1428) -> 1.25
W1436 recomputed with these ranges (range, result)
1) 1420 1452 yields 1.3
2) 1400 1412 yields 1.21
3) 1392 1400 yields 1.24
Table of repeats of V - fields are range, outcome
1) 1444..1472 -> 1.2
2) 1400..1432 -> 1.12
